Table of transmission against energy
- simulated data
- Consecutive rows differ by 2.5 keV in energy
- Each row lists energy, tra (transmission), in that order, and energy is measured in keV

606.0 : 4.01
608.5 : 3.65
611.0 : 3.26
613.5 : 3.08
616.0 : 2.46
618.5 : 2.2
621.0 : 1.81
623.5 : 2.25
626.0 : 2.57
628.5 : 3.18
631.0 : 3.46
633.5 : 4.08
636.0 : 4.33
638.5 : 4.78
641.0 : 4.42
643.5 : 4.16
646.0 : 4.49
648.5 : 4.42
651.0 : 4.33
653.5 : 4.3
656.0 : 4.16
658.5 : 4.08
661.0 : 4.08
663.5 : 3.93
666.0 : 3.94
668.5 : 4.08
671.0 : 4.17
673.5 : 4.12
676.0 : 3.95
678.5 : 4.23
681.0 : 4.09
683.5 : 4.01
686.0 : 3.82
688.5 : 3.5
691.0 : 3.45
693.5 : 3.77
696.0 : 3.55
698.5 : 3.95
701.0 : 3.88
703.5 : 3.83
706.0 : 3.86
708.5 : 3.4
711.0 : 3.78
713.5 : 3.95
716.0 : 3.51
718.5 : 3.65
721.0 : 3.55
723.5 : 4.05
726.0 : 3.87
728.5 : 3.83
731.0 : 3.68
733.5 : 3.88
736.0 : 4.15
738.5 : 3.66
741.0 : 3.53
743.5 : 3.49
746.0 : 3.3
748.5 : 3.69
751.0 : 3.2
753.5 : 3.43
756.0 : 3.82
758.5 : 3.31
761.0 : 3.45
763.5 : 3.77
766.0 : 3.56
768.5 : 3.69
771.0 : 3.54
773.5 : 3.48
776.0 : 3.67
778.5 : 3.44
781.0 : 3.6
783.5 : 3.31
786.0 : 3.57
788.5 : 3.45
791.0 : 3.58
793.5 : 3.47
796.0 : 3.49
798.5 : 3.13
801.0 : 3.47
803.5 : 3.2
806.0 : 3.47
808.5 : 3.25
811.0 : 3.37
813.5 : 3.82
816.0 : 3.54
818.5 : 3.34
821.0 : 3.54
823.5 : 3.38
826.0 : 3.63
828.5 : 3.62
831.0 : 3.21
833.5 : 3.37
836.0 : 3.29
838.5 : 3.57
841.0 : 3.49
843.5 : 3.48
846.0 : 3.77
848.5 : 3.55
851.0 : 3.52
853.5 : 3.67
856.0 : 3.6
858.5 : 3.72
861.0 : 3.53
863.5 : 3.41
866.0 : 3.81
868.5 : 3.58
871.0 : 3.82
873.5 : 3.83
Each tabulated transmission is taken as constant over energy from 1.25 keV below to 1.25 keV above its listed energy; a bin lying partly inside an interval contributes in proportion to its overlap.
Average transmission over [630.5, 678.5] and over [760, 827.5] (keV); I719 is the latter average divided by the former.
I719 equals 0.83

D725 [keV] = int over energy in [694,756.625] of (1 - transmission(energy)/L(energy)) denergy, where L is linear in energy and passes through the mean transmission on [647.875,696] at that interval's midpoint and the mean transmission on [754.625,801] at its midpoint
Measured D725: 1.0 keV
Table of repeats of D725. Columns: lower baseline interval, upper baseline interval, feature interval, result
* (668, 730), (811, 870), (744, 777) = 1.5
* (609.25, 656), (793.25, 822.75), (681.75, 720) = -2.5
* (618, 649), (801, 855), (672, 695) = -2.2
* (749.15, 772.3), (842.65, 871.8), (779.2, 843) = 2.4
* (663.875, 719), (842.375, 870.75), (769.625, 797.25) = 1.5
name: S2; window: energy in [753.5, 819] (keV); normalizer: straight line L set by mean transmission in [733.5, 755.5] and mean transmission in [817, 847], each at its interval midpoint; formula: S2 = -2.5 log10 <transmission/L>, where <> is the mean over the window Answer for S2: 0.01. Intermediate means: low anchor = 3.58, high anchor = 3.47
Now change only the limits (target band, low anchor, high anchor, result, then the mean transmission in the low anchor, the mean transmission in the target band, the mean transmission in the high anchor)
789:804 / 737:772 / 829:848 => 0.03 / 3.54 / 3.4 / 3.46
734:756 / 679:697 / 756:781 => 0.01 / 3.76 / 3.58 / 3.56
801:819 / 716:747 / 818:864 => 0.04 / 3.71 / 3.43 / 3.51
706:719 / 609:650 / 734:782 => -0.05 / 3.44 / 3.68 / 3.57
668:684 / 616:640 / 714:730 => -0.18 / 3.16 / 4.1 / 3.75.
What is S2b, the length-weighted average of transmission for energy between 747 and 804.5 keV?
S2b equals 3.49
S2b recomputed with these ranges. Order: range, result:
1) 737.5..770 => 3.53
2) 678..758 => 3.72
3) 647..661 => 4.25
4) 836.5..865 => 3.57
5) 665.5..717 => 3.85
